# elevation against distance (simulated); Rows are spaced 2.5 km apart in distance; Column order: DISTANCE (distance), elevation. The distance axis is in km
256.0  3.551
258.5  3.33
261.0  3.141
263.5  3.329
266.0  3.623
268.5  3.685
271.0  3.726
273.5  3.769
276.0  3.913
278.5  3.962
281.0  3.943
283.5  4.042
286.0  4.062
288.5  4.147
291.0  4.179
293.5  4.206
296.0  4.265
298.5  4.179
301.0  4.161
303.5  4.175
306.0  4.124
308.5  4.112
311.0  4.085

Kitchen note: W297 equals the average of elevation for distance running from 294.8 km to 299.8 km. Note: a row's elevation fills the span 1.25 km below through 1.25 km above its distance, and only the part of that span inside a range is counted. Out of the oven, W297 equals 4.22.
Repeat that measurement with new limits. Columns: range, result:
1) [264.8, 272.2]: 3.68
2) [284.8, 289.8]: 4.11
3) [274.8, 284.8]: 3.97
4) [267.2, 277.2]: 3.77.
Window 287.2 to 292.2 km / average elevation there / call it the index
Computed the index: 4.16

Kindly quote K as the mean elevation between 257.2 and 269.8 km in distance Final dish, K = 3.42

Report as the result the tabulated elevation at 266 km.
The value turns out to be 3.623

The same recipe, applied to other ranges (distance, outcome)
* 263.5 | 3.329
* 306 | 4.124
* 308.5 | 4.112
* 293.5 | 4.206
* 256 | 3.551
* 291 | 4.179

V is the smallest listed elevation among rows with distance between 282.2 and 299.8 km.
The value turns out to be 4.042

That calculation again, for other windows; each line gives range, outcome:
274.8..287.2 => 3.913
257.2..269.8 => 3.141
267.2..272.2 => 3.685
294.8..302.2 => 4.161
